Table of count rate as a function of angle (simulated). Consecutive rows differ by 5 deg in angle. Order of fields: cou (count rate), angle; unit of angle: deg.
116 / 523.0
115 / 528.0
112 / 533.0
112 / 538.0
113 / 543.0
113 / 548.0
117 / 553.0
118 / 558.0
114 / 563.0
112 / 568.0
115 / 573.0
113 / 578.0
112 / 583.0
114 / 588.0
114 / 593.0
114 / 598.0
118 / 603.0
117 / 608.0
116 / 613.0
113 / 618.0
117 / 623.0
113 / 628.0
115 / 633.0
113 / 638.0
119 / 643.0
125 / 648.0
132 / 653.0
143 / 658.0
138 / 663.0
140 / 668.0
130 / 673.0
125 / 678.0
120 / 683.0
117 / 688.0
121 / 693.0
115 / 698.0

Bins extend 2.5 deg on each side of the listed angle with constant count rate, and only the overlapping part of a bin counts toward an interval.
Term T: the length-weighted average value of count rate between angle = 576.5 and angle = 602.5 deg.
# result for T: 114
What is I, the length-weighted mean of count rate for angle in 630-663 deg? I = 125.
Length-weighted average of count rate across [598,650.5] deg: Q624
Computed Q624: 116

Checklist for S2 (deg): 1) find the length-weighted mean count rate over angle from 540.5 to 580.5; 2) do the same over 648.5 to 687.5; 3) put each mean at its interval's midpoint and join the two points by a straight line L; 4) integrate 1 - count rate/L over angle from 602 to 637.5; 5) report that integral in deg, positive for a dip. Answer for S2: 2.41 deg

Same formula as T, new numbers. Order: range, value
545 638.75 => 115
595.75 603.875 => 116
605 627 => 116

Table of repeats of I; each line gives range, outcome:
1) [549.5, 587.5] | 114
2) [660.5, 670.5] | 139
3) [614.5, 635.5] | 115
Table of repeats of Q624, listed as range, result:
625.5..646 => 115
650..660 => 137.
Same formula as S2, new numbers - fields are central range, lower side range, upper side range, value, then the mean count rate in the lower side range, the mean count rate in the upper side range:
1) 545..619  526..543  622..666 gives 2.0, 113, 124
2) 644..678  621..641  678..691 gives -4.6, 115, 120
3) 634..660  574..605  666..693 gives -0.8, 114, 126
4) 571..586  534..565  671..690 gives 0.4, 114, 123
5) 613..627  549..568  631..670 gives 1.0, 116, 128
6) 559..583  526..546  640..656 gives 0.7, 113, 126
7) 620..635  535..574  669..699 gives 0.5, 114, 123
